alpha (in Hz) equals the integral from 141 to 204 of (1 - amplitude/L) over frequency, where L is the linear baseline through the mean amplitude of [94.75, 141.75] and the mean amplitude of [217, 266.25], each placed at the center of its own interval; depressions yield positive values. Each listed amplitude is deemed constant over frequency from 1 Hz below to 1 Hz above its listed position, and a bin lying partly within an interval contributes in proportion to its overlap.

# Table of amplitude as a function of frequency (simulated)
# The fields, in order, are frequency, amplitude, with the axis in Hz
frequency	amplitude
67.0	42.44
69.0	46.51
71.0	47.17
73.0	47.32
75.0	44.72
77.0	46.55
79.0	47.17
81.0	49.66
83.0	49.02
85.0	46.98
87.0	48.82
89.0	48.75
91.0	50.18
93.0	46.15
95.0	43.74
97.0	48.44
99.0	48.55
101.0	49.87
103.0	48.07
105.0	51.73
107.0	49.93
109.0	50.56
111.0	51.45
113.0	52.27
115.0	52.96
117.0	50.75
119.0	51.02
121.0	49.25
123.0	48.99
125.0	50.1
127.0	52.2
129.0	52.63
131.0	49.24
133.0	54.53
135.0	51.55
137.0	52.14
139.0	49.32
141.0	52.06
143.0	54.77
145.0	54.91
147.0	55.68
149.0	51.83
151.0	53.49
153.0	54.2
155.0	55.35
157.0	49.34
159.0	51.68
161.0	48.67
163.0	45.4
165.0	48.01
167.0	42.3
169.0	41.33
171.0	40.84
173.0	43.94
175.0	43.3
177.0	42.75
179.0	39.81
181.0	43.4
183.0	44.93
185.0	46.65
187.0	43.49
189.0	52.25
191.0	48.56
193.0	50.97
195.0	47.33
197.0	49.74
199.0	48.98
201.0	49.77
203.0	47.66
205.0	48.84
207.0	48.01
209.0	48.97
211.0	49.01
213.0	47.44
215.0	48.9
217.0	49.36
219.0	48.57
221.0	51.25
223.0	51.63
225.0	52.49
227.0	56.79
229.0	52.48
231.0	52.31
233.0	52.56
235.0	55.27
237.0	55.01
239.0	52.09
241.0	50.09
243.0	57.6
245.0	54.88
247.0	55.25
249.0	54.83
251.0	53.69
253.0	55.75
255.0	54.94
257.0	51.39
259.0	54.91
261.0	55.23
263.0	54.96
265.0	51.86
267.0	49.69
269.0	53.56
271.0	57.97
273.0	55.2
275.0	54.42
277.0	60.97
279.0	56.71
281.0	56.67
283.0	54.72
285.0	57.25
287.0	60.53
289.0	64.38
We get 4.4 Hz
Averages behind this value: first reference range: 50.6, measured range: 48.2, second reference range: 53.5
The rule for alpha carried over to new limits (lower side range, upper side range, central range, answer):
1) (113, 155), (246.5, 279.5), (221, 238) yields 0.2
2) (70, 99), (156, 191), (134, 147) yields -1.9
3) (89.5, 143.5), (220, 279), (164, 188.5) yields 4.0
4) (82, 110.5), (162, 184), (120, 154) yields -4.7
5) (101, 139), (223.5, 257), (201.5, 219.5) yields 1.6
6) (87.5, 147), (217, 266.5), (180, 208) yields 2.4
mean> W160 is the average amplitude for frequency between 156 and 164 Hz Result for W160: 48.8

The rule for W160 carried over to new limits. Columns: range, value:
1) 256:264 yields 54.1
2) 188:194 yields 50.6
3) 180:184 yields 44.2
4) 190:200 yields 49.1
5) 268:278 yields 56.4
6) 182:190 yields 46.8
